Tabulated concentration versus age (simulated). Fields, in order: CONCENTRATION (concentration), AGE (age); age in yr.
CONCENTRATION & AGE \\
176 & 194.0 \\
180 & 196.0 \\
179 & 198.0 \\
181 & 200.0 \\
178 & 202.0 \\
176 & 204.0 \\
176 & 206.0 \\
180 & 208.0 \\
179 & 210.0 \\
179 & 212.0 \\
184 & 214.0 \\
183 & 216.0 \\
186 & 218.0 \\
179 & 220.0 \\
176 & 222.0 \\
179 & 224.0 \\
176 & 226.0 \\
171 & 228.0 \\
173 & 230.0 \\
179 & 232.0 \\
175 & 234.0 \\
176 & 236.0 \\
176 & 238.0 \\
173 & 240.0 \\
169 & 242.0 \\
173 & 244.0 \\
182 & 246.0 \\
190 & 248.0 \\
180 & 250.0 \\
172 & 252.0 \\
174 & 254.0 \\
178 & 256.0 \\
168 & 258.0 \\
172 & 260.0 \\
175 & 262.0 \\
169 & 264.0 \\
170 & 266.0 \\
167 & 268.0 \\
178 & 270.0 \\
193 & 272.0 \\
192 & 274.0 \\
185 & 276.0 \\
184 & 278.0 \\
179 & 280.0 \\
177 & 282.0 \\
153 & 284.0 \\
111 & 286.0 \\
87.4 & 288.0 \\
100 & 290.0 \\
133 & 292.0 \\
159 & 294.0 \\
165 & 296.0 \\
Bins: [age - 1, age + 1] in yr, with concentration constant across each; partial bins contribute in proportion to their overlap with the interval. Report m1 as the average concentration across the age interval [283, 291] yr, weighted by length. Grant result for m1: 113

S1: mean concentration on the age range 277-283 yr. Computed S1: 180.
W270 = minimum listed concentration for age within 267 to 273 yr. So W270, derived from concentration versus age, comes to 167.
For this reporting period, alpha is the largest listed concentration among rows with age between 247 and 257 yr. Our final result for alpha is 190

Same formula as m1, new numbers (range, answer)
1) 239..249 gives 177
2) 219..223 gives 178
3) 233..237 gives 176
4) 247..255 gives 179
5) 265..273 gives 177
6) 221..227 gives 177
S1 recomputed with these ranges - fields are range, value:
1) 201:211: 178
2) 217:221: 182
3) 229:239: 176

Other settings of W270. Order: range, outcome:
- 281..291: 87.4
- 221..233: 171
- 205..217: 176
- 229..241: 173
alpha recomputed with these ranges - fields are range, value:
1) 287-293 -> 133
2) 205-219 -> 186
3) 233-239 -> 176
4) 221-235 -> 179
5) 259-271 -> 178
